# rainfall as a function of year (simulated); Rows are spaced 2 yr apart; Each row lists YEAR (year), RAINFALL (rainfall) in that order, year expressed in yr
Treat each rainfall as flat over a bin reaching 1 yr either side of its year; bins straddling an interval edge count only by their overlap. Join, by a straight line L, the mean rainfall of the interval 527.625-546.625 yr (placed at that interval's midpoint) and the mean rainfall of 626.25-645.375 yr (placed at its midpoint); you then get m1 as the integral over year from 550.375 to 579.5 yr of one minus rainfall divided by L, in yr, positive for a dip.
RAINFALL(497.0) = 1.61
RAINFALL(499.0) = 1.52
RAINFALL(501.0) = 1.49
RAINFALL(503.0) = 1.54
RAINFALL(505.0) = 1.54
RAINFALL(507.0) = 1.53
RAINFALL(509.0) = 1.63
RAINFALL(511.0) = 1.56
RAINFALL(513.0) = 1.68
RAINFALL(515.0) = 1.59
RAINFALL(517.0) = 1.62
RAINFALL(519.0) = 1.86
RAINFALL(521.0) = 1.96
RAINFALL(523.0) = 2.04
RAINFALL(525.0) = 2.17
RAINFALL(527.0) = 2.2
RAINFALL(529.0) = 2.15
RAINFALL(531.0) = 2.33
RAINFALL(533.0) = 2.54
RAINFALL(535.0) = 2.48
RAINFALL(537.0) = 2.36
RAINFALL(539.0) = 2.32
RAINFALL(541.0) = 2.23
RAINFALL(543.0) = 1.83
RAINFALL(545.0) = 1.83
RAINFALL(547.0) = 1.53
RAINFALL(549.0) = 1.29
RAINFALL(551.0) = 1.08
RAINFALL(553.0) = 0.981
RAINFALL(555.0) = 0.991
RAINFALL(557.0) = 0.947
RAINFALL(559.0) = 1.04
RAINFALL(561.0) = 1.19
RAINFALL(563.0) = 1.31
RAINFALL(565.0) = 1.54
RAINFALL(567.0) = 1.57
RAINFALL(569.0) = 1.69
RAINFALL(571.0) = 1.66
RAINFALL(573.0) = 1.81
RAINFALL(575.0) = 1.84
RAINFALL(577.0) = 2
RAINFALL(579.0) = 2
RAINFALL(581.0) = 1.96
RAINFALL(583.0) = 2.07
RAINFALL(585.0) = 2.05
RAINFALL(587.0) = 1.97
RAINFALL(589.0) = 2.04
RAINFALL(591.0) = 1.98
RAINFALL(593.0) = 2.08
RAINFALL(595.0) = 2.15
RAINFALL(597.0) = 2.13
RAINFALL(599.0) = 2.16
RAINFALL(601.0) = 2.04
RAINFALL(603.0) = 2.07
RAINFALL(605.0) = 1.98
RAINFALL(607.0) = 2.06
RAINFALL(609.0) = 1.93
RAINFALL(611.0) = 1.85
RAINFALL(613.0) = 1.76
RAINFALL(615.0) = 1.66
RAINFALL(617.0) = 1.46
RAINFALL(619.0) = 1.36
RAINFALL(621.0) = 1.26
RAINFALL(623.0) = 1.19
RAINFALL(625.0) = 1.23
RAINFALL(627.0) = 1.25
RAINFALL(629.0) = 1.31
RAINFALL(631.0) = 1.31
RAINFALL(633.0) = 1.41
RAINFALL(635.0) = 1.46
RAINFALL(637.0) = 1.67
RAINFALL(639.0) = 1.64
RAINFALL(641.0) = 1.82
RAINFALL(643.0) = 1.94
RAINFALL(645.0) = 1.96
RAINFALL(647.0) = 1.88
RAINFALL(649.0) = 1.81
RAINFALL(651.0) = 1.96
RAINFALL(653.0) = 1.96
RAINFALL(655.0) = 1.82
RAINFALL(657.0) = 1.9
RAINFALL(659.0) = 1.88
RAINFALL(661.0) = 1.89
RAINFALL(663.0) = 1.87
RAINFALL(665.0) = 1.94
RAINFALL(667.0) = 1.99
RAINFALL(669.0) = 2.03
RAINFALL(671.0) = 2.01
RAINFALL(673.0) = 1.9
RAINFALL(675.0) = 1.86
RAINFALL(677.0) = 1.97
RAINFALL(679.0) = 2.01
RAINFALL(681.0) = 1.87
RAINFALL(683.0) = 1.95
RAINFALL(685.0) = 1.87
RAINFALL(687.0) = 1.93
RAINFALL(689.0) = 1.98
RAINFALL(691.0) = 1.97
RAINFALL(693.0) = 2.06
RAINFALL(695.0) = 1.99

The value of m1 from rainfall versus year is 8.3 yr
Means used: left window 2.21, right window 1.57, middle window 1.44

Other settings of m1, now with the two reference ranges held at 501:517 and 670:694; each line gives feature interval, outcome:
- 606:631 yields 4.0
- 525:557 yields -4.2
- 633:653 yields 0.9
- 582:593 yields -1.8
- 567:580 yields -0.7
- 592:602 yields -2.0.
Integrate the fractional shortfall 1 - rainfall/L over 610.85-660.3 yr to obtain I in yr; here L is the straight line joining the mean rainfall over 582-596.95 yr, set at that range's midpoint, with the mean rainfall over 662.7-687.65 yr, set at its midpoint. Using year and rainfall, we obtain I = 9.0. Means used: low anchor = 2.05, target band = 1.63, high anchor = 1.94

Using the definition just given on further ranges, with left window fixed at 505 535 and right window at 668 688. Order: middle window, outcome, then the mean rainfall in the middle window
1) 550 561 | 5.2 yr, 1.02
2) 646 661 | 0.4 yr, 1.89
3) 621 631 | 3.5 yr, 1.25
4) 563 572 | 1.6 yr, 1.58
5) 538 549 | 0.2 yr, 1.89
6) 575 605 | -1.7 yr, 2.04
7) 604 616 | 0.4 yr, 1.87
